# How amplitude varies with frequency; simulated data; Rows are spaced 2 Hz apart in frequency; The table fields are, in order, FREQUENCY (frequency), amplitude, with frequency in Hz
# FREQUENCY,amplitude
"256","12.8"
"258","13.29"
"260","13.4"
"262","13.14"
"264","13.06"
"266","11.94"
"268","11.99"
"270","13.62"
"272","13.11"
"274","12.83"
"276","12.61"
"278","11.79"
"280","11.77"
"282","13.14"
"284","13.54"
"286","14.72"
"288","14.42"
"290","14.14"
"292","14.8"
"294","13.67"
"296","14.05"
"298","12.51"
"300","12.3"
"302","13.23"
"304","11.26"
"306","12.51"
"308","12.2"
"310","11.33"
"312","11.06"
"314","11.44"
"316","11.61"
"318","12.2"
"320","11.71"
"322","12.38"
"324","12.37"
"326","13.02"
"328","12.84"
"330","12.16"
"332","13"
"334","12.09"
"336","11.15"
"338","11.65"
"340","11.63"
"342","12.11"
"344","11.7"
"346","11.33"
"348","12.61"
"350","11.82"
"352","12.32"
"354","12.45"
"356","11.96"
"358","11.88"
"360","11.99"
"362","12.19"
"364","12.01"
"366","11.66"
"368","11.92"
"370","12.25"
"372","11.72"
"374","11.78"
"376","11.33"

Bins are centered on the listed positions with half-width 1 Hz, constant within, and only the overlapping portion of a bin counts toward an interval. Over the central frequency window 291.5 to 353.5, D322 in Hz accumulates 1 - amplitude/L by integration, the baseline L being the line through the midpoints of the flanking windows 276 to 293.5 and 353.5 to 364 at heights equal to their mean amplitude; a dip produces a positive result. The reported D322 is 2.5 Hz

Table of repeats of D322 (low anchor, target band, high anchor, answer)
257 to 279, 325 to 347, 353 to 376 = 0.3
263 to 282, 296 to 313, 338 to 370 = 0.2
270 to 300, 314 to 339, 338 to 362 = 0.6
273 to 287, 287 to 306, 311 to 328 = -1.2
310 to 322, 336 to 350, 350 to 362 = 0.2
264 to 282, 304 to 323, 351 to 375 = 0.8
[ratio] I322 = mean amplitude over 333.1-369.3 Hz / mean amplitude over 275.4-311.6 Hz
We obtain 0.92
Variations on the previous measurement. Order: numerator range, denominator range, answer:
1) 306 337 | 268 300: 0.91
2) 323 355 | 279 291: 0.89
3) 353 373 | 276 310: 0.92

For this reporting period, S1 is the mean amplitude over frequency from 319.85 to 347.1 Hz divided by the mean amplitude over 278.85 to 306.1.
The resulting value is 0.9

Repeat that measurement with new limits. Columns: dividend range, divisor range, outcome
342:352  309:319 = 1.04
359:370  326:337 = 0.97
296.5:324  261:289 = 0.93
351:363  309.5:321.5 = 1.05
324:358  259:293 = 0.92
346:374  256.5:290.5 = 0.92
